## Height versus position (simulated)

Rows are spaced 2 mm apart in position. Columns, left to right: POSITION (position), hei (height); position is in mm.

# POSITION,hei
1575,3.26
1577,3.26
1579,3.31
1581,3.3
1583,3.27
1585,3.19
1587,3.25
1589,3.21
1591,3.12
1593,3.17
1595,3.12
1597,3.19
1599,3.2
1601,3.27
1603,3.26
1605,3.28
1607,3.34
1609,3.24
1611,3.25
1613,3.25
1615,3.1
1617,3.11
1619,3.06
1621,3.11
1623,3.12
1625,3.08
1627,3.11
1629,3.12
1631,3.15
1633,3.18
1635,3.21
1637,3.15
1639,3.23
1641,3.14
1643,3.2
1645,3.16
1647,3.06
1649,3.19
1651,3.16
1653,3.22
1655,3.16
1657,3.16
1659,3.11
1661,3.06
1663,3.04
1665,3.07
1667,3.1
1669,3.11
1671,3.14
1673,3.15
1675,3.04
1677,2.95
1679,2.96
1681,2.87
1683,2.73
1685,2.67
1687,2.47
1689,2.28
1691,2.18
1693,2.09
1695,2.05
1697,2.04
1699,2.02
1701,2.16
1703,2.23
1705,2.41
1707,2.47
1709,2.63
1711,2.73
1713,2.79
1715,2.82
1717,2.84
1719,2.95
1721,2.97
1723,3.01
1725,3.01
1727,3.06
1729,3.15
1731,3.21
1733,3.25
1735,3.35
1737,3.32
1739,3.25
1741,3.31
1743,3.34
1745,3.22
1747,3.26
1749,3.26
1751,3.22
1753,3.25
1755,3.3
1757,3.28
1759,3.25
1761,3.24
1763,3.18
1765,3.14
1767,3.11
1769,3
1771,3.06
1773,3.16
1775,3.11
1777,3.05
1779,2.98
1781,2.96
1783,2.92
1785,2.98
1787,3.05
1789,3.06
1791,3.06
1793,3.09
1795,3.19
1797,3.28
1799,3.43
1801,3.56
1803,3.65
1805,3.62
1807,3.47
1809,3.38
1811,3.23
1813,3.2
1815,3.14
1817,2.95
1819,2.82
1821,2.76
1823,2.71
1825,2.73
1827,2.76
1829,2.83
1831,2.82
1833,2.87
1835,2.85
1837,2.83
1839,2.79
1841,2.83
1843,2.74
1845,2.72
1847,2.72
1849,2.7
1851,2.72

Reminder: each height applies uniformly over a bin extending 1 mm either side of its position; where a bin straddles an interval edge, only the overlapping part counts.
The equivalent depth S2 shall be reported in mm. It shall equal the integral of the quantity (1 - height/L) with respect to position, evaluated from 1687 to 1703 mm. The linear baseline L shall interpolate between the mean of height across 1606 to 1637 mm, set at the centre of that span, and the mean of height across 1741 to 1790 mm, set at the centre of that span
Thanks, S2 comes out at 5.1 mm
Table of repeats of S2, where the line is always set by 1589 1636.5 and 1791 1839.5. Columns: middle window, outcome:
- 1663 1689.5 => 2.04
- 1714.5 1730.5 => 0.71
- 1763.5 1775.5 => 0.02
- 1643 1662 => 0.08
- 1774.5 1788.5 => 0.43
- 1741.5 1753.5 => -0.56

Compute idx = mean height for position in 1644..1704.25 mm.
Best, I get 2.79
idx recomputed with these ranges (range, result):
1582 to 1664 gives 3.17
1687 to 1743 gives 2.73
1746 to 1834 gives 3.12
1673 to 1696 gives 2.6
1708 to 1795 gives 3.1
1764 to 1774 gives 3.09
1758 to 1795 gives 3.08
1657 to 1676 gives 3.09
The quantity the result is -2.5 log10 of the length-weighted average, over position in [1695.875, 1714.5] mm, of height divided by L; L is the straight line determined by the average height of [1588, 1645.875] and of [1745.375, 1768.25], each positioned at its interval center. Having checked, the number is 0.316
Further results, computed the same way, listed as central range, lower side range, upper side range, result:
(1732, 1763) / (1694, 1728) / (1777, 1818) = -0.15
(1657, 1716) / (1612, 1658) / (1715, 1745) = 0.17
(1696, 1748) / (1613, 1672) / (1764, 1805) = 0.10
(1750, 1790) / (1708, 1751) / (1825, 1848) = -0.05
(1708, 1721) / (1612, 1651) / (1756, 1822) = 0.13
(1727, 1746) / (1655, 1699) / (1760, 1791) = -0.11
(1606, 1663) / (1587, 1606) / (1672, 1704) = -0.09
